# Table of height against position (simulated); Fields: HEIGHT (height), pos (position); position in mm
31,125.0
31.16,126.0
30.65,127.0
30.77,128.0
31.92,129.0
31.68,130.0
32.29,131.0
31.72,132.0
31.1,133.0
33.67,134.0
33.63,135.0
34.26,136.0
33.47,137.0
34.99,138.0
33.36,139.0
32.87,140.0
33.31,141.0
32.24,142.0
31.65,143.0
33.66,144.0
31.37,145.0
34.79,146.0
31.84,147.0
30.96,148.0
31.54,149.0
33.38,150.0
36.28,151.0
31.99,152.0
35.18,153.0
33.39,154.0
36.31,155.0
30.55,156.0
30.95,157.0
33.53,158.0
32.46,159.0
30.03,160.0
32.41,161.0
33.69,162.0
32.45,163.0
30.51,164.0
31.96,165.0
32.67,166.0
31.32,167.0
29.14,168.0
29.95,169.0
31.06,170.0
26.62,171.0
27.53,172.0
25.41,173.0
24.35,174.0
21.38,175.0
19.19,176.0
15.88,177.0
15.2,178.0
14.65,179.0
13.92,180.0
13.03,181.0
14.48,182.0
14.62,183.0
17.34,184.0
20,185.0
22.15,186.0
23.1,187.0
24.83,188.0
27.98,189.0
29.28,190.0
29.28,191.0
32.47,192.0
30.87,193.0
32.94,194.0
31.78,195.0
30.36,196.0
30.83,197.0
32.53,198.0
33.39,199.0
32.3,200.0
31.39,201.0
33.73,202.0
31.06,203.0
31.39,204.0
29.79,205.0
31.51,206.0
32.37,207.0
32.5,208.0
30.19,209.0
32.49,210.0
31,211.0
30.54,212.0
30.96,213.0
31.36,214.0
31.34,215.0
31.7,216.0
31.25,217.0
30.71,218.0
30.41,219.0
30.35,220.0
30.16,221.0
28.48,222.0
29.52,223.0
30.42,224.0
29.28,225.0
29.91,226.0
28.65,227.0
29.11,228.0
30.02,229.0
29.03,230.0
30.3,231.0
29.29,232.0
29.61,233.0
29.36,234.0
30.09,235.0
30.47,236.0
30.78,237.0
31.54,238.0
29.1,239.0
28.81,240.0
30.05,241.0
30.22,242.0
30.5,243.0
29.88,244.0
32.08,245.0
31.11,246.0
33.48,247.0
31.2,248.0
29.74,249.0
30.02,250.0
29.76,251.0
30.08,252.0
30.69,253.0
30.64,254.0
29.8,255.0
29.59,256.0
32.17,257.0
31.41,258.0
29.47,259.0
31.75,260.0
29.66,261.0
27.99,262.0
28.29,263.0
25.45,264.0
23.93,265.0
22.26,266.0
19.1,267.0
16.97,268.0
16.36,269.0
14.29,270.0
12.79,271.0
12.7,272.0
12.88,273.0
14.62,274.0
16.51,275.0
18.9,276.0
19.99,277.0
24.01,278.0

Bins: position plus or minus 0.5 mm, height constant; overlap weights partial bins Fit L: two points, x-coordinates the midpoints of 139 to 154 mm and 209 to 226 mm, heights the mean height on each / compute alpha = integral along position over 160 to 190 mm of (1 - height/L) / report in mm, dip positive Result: 7.3 mm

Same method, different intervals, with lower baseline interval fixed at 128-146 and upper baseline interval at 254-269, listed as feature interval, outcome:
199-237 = -2.3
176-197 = 5.2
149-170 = -0.4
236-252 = -1.7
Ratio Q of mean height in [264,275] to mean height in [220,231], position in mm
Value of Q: 0.58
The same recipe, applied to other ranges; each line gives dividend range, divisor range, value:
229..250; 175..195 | 1.39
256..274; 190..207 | 0.72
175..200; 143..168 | 0.73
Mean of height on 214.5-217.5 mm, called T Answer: 31.4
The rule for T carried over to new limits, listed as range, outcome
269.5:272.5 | 13.3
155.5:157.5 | 30.8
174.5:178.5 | 17.9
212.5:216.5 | 31.3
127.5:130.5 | 31.5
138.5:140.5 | 33.1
